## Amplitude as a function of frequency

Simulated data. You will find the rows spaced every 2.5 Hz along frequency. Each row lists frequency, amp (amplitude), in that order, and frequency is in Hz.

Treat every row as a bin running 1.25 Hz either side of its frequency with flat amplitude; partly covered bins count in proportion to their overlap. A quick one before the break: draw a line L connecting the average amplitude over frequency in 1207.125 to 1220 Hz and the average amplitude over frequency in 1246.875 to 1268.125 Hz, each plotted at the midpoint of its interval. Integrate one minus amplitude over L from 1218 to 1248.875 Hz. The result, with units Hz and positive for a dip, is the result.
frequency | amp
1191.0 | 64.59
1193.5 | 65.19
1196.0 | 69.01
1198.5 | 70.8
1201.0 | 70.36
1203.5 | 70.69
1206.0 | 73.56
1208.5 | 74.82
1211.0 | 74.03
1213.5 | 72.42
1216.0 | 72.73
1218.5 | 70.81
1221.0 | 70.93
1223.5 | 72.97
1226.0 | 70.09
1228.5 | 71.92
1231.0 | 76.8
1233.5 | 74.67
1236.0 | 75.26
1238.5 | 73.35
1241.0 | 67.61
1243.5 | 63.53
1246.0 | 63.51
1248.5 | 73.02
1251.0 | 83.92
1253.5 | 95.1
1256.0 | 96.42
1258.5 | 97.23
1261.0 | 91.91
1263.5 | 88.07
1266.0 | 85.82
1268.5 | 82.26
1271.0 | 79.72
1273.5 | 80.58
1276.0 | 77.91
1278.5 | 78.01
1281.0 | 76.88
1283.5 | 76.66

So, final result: 3.3 Hz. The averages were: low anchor 72.9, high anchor 88.2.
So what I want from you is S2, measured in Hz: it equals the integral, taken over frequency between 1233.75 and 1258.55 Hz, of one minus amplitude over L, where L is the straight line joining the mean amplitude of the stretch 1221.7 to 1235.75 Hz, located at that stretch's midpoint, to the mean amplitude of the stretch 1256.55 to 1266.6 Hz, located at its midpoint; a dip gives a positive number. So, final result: 1.6 Hz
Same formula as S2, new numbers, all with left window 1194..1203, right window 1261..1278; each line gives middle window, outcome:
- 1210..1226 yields 0.3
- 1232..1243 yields 0.7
